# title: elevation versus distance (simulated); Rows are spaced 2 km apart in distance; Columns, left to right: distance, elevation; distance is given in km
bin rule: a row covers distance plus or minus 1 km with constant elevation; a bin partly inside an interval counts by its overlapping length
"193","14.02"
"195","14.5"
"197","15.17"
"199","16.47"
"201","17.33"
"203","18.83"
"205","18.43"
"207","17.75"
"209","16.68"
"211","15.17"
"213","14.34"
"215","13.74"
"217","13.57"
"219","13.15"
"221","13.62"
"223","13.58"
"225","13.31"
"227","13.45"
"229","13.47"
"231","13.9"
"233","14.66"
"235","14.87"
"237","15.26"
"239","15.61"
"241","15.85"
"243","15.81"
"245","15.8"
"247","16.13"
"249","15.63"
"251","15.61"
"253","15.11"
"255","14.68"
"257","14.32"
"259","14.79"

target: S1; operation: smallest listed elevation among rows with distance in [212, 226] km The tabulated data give 13.15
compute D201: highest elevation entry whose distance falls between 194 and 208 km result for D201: 18.83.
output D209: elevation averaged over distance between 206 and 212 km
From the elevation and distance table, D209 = 16.5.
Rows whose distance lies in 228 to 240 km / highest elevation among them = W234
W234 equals 15.61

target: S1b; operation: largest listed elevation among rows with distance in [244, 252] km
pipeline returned 16.13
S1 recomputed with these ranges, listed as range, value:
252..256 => 14.68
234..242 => 14.87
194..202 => 14.5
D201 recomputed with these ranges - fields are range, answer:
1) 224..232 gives 13.9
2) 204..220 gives 18.43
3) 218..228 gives 13.62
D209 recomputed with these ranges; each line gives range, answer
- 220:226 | 13.5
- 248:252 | 15.6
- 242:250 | 15.8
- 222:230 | 13.5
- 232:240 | 15.1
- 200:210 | 17.8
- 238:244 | 15.8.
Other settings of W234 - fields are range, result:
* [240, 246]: 15.85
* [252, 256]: 15.11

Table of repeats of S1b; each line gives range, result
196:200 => 16.47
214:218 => 13.74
